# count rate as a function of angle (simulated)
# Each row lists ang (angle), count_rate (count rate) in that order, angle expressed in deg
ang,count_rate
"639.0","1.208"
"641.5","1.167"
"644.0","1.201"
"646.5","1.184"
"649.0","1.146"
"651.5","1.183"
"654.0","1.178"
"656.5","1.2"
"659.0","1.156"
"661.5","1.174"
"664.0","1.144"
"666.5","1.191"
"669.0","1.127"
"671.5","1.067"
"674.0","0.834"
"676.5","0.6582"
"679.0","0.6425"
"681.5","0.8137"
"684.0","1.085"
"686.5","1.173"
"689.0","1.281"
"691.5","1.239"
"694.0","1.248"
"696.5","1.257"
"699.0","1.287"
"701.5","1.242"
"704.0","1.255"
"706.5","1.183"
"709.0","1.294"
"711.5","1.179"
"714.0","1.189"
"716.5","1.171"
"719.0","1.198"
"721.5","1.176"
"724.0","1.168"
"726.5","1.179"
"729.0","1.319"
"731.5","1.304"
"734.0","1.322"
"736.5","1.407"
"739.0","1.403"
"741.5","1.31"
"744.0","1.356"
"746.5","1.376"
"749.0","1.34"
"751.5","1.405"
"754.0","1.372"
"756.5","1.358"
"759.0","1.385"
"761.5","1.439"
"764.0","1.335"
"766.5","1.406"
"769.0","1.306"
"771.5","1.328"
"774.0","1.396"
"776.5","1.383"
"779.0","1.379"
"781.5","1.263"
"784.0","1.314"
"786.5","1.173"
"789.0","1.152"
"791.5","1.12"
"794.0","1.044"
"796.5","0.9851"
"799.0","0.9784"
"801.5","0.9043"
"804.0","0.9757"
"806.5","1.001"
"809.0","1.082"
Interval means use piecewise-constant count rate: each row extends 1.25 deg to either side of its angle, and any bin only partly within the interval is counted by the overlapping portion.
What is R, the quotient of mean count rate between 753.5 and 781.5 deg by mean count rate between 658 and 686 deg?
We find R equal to 1.38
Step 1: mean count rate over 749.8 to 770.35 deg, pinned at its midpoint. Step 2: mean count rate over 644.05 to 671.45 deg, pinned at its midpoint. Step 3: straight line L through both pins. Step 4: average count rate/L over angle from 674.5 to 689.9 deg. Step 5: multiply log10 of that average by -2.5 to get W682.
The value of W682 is 0.29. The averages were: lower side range 1.17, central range 0.929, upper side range 1.37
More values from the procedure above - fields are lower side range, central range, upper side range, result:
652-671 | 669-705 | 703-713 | 0.116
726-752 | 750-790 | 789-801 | -0.144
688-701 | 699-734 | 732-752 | 0.070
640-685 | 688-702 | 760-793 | -0.115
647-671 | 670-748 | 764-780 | 0.066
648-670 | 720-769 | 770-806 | -0.144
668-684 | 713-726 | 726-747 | 0.021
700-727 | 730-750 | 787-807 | -0.178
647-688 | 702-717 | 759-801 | -0.084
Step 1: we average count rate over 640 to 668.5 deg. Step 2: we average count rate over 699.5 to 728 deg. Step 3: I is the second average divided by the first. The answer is 1.03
